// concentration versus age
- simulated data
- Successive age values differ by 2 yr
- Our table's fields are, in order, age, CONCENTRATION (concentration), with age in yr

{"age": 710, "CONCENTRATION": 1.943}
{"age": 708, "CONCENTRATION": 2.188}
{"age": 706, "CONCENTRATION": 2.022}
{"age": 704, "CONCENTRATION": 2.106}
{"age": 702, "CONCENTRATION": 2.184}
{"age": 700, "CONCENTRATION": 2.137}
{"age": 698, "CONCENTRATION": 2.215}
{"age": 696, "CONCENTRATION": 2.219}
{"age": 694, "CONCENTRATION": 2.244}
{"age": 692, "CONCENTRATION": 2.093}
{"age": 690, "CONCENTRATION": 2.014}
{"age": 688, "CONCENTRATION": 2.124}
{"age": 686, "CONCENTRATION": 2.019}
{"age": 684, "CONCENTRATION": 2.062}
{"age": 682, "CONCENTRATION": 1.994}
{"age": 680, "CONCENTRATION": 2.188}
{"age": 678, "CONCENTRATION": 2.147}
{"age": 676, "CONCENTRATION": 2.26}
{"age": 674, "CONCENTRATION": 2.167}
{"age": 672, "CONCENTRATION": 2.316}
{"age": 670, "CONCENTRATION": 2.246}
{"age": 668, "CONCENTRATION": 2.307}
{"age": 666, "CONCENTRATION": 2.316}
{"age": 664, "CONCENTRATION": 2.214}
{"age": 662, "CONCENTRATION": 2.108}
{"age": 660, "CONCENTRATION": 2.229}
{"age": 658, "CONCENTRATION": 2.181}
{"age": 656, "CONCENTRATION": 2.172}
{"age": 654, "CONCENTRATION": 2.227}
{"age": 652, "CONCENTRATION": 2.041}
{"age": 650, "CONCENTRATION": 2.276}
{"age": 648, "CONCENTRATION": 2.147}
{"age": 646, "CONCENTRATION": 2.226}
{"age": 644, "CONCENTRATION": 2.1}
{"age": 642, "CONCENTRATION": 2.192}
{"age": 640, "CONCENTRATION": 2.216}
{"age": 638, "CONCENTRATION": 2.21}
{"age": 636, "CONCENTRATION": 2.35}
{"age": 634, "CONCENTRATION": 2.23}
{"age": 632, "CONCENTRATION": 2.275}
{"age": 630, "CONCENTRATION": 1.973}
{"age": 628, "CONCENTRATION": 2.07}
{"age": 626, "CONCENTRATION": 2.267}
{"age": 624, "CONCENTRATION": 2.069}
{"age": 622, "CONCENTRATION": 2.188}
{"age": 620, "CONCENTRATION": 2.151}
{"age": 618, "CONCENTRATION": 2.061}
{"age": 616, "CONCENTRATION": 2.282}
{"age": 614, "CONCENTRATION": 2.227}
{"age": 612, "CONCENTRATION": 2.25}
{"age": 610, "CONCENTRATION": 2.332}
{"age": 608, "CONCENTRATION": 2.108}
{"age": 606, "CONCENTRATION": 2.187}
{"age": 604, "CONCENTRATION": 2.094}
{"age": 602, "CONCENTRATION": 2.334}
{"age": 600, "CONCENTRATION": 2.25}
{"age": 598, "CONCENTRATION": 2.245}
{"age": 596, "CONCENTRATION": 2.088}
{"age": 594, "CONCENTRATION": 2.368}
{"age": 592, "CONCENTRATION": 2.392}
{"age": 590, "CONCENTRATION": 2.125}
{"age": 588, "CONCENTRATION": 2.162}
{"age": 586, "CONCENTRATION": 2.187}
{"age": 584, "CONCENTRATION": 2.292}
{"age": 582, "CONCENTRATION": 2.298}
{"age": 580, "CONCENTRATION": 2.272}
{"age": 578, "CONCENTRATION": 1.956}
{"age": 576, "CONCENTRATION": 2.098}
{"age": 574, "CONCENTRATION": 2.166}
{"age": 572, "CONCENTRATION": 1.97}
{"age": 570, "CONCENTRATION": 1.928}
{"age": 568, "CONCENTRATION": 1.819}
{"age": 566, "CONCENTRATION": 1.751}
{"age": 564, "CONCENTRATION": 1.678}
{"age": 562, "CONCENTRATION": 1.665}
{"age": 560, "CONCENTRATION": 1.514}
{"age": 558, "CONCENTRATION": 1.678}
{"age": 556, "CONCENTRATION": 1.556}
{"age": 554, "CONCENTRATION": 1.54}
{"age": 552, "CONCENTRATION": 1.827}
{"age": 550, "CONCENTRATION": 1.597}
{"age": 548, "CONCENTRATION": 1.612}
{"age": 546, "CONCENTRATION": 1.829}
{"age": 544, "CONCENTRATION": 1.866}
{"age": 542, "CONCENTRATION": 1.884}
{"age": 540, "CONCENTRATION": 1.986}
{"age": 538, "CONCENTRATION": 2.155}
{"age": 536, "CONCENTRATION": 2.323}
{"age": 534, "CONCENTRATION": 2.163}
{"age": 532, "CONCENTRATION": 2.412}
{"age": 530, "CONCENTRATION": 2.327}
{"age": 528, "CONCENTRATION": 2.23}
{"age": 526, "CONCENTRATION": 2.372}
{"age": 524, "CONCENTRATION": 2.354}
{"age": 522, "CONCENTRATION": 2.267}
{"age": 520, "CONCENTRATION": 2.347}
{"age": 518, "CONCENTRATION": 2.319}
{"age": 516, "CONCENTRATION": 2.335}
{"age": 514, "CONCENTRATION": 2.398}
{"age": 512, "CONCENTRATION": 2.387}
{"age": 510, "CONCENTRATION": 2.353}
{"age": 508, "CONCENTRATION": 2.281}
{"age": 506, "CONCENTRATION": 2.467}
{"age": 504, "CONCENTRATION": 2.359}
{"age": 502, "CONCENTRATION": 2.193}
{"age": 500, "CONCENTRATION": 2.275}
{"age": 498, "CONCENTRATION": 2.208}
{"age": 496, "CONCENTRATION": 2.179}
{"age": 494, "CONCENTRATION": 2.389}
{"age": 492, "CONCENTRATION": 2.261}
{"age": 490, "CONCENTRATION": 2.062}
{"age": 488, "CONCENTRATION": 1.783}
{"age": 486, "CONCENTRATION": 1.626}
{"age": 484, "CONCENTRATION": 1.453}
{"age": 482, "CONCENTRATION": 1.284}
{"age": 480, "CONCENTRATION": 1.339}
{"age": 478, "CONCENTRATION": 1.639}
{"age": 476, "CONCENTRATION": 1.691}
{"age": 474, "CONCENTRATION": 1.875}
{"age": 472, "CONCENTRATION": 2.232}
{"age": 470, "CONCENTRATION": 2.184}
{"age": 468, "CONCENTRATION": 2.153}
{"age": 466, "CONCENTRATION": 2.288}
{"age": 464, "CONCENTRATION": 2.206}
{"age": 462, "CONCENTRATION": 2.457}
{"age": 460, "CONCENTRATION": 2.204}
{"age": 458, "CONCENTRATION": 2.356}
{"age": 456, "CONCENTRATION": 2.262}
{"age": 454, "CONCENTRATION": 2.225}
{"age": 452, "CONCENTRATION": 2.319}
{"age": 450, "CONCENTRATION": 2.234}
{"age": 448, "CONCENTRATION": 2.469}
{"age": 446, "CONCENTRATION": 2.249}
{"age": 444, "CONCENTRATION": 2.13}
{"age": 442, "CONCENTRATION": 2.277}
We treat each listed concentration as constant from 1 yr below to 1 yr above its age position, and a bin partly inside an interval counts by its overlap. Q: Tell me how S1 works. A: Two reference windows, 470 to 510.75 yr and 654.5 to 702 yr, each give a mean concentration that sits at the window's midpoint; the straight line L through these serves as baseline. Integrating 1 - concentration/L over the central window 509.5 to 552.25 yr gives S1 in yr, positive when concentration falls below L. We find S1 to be -2.50 yr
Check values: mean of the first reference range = 2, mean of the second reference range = 2.17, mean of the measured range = 2.16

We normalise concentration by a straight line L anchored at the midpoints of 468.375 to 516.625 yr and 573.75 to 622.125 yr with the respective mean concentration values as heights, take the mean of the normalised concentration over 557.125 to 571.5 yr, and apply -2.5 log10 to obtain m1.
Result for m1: 0.24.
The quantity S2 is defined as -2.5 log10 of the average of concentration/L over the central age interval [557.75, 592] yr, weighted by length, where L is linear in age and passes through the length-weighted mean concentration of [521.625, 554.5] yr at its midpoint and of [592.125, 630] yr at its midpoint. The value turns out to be 0.07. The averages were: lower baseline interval 2.05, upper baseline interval 2.2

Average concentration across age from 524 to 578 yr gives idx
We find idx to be 1.93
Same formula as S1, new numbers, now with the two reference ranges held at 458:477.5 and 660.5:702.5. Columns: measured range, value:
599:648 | -0.7 yr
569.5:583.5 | 0.3 yr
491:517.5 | -2.1 yr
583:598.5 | -0.5 yr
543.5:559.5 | 3.5 yr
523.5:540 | -0.9 yr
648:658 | 0.0 yr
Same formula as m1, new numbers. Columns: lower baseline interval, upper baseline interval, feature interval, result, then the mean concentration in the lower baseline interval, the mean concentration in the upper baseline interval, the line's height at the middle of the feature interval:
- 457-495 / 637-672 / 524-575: 0.08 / 1.97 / 2.2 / 2.07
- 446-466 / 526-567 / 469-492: 0.23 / 2.3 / 1.89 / 2.19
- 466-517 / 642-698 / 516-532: -0.12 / 2.06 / 2.17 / 2.08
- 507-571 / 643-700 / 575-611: -0.06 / 2.02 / 2.17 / 2.08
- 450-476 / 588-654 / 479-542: 0.03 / 2.21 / 2.2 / 2.21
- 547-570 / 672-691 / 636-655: -0.11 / 1.67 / 2.12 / 1.99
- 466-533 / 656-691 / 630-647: -0.02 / 2.12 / 2.17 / 2.16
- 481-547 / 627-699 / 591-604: -0.05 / 2.16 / 2.18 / 2.17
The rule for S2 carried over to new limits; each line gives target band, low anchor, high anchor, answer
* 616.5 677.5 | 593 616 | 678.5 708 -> -0.01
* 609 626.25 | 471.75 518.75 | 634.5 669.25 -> -0.01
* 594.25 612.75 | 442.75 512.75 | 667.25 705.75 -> -0.04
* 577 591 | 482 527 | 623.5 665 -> 0.00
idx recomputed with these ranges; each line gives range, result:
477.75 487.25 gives 1.46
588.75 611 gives 2.23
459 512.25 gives 2.06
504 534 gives 2.34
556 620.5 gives 2.08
